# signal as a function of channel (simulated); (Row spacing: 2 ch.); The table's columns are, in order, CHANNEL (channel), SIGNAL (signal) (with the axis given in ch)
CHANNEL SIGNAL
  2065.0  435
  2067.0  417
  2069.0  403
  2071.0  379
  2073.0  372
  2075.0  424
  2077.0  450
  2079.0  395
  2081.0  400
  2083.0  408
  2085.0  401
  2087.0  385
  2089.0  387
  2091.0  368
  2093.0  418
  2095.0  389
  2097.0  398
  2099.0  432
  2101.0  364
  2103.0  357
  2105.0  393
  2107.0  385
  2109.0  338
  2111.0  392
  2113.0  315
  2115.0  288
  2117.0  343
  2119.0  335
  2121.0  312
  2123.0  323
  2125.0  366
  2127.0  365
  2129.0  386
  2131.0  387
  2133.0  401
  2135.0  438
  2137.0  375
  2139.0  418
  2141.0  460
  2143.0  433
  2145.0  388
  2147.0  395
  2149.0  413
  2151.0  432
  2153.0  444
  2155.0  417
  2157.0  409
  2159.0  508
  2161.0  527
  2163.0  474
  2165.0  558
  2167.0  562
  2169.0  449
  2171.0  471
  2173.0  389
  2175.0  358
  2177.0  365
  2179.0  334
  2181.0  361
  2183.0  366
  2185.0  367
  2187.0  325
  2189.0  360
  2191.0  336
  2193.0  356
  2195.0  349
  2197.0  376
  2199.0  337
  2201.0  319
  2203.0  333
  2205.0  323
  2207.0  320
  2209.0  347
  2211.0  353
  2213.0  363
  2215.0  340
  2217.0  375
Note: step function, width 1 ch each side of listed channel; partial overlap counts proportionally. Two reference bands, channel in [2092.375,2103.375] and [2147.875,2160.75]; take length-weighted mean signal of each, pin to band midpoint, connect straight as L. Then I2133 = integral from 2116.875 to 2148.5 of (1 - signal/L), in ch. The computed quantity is 3.0 ch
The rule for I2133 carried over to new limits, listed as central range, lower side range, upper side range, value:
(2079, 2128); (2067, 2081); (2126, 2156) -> 4.47 ch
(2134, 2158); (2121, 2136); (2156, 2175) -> 0.25 ch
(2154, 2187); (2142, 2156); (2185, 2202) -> -3.85 ch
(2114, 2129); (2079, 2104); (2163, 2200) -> 2.13 ch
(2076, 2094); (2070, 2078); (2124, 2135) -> 0.04 ch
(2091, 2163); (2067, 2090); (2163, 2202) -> 0.28 ch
